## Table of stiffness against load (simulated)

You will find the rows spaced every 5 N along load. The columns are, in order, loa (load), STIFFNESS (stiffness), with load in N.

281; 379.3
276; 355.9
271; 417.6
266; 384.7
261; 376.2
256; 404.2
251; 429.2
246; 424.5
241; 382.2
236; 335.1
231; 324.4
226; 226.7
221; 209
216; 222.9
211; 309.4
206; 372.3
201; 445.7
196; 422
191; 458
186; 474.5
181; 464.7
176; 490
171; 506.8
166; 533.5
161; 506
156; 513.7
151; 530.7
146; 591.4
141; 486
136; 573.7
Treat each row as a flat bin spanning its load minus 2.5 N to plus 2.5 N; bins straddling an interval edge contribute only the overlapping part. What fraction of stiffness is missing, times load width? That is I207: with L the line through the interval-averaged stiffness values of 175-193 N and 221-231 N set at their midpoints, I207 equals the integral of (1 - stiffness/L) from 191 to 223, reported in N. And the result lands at 1.1 N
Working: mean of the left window 471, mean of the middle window 342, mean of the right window 247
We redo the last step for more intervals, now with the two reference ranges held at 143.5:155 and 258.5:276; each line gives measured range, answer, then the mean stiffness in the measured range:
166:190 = 1.25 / 488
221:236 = 5.67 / 274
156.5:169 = 0.41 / 518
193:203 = 1.05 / 434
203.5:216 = 4.05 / 317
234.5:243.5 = 1.40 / 361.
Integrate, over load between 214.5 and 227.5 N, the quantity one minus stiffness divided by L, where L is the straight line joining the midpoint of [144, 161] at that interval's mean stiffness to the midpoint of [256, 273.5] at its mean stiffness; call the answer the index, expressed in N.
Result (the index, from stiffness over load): 6.7 N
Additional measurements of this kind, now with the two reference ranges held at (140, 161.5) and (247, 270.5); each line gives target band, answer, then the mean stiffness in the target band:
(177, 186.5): 0.4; 472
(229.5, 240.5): 2.3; 340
